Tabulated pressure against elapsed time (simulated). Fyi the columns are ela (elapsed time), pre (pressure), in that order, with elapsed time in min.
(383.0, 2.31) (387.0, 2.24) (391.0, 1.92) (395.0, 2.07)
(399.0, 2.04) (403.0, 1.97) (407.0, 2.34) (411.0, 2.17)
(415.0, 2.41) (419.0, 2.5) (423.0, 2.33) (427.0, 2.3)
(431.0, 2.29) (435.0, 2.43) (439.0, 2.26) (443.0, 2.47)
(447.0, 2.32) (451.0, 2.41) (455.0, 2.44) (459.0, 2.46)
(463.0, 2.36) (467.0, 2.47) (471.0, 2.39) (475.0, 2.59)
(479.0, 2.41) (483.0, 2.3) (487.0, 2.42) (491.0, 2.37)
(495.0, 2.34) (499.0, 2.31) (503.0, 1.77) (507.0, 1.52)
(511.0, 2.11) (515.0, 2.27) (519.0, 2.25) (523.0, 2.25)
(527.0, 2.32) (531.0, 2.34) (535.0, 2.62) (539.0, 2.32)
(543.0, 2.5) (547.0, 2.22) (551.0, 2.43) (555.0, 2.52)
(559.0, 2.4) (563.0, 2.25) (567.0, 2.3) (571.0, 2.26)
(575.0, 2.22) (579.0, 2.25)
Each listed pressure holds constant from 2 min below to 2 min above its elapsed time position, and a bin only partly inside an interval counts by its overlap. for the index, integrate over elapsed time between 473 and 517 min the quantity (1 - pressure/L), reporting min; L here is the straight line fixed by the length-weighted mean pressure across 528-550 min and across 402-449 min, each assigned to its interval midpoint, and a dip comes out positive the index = 2.8 min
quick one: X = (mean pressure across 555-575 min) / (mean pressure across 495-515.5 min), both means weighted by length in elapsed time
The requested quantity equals 1.15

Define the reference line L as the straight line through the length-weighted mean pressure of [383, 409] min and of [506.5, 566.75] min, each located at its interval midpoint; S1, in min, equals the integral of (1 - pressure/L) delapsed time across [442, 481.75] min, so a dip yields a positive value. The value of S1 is -4.0 min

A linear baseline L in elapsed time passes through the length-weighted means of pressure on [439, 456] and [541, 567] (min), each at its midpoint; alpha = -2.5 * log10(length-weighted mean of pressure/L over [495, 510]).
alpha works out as 0.22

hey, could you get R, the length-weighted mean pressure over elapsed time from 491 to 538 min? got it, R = 2.2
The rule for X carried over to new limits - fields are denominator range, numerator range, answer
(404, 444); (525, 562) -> 1.03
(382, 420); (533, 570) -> 1.09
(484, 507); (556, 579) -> 1.05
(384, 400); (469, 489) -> 1.16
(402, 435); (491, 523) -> 0.91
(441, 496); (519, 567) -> 0.98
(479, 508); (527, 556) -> 1.10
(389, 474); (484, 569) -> 0.99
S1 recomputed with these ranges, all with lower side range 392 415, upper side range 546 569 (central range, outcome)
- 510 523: 0.43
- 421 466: -3.67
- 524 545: -0.78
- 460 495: -2.63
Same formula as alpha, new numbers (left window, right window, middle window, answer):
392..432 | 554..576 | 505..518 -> 0.15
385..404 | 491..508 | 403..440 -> -0.13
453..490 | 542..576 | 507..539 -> 0.05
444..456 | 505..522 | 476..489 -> -0.08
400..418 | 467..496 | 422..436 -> -0.03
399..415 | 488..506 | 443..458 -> -0.11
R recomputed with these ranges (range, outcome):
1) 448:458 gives 2.42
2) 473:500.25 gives 2.39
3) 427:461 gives 2.38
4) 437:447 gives 2.36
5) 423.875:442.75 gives 2.33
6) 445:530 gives 2.29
